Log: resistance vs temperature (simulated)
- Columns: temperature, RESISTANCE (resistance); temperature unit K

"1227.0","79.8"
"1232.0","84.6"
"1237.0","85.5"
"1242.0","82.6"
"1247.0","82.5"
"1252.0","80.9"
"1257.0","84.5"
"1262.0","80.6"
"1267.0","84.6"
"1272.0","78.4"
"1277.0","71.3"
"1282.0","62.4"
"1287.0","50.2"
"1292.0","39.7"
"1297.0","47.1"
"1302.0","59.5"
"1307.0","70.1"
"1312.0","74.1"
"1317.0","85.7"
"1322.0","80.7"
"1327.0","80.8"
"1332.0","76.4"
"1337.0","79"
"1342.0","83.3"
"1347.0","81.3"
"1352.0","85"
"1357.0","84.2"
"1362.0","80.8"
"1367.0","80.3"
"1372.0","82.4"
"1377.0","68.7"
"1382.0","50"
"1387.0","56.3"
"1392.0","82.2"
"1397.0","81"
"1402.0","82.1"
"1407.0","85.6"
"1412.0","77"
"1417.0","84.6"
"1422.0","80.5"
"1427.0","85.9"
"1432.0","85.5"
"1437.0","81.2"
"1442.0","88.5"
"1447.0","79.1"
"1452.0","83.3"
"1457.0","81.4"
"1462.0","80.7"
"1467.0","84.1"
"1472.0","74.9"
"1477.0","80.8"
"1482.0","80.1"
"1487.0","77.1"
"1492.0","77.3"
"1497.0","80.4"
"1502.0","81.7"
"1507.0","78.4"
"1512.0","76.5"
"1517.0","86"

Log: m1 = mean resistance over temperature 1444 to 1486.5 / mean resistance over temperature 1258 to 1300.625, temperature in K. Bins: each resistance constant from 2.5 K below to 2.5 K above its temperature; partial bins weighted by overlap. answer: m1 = 1.2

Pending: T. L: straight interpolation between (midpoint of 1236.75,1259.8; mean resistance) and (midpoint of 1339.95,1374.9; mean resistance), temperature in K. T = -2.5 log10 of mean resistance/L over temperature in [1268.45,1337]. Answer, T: 0.210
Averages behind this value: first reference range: 82.9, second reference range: 82.3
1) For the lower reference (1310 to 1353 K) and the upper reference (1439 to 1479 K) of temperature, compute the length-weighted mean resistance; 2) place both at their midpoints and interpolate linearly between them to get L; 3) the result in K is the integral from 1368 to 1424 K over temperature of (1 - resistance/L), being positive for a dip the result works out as 3.8 K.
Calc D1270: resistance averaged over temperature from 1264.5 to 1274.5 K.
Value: 81.5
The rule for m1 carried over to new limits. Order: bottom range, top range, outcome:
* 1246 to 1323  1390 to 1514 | 1.15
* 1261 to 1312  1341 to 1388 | 1.17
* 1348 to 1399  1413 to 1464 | 1.10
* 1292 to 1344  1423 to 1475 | 1.15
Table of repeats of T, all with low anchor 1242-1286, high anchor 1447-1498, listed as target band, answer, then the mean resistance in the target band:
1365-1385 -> 0.13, 69.8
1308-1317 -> 0.02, 76.7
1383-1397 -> 0.14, 69.3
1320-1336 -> -0.01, 79.2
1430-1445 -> -0.07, 84.9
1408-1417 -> -0.02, 80.5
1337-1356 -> -0.06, 82.7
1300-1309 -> 0.20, 64.8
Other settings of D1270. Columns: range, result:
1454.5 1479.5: 80.4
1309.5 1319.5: 79.9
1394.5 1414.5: 81.4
